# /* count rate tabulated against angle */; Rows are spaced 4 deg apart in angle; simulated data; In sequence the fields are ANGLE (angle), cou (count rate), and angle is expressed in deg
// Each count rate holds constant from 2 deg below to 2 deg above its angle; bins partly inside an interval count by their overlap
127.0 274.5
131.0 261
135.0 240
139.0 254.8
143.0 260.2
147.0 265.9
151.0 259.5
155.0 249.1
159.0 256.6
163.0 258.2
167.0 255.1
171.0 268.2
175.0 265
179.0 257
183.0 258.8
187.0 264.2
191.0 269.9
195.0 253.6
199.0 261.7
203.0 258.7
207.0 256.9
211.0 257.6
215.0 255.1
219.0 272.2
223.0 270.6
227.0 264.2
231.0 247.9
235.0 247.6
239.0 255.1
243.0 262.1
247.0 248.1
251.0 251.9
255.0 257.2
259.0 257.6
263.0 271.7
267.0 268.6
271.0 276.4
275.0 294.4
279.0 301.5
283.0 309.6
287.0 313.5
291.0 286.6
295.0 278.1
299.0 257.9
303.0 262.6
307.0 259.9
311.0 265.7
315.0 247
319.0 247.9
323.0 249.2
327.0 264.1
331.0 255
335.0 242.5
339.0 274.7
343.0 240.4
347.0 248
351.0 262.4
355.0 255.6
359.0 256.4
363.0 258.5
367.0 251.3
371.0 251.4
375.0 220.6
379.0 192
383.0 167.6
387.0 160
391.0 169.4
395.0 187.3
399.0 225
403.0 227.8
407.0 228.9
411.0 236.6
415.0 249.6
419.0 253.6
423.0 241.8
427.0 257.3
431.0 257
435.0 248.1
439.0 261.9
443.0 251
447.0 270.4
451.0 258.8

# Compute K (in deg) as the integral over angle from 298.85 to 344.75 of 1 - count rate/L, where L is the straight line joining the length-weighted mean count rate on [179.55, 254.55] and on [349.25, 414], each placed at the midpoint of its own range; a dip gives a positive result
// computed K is -3.92 deg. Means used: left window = 259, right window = 222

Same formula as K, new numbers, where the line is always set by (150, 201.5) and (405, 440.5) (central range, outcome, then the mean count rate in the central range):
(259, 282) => -2.37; 282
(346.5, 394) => 5.26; 223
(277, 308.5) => -3.69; 284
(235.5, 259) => 0.16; 255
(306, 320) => -0.11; 255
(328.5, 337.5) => 0.05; 251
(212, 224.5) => -0.36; 265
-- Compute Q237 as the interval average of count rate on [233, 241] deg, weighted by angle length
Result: 251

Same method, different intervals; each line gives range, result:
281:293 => 303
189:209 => 260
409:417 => 243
